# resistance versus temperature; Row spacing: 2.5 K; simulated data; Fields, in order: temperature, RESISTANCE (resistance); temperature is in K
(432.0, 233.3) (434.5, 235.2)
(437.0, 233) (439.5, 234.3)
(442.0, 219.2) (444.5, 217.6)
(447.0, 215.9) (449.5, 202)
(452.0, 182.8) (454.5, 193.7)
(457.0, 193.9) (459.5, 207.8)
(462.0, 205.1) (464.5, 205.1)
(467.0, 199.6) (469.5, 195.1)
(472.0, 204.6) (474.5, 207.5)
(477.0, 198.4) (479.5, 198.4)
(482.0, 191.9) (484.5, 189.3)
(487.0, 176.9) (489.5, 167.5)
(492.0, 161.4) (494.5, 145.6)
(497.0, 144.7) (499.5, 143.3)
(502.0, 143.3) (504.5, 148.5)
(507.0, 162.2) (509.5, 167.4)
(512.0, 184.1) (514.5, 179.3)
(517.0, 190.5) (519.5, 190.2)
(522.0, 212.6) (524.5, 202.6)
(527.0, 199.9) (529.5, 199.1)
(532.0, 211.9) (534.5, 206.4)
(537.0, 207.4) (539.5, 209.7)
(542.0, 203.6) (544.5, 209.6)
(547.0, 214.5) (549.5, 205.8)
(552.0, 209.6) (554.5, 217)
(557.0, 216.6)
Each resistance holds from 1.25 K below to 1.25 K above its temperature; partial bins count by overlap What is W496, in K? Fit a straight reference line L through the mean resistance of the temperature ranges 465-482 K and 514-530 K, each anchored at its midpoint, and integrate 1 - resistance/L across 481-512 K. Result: 5.6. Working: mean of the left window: 200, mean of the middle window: 162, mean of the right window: 197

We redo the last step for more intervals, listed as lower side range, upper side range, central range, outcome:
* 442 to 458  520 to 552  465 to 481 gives 0.2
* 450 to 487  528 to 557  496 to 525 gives 4.6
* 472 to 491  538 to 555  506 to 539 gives 1.4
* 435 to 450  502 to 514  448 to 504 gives 2.5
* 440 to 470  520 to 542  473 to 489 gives 0.9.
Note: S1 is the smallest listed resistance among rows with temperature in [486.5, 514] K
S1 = 143.3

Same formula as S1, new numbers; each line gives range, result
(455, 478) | 193.9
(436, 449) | 215.9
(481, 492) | 161.4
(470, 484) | 191.9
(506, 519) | 162.2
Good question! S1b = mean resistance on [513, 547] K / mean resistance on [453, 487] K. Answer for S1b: 1.02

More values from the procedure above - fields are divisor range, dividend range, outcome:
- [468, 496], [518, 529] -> 1.09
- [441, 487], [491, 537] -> 0.89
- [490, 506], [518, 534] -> 1.36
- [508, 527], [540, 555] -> 1.10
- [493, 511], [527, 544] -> 1.36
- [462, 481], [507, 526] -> 0.93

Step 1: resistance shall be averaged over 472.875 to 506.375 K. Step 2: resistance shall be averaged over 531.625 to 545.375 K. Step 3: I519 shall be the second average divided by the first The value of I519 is 1.2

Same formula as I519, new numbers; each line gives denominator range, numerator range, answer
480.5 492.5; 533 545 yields 1.16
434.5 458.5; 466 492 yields 0.90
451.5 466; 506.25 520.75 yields 0.90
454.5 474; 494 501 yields 0.72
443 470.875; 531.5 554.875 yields 1.04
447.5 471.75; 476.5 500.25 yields 0.86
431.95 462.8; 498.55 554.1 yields 0.90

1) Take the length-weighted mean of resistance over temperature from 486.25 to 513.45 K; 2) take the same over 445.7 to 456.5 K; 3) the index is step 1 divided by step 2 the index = 0.80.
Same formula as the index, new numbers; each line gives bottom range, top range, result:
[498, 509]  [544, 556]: 1.41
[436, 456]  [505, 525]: 0.87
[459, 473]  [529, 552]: 1.03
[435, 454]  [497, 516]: 0.75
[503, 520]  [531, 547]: 1.20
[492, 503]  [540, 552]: 1.43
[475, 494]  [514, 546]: 1.11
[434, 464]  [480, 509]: 0.77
